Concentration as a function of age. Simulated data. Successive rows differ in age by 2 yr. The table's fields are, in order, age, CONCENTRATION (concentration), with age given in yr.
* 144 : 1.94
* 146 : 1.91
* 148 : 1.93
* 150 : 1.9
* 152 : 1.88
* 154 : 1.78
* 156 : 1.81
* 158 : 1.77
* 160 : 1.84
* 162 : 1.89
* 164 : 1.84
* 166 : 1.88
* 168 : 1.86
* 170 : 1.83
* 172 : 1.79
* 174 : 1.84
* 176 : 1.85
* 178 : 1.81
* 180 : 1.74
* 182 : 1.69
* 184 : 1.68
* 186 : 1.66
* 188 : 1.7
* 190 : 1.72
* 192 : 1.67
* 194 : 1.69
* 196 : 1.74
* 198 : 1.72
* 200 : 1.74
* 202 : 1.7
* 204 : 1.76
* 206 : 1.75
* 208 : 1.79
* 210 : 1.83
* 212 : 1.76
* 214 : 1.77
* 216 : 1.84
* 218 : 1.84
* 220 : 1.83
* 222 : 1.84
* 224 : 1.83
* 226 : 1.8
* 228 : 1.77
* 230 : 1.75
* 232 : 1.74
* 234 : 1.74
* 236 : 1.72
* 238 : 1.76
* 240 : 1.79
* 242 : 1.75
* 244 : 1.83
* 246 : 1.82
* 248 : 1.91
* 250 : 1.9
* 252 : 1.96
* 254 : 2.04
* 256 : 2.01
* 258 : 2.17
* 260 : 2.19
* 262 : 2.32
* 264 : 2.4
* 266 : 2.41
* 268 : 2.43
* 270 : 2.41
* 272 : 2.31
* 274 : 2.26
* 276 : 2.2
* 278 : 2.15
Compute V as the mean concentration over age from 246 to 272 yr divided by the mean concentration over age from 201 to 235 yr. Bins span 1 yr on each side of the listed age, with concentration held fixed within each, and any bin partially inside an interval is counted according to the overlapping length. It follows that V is 1.22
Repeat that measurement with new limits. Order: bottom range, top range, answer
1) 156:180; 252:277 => 1.23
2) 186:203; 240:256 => 1.11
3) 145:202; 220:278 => 1.12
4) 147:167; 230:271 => 1.08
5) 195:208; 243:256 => 1.10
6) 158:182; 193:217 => 0.96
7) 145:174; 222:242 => 0.96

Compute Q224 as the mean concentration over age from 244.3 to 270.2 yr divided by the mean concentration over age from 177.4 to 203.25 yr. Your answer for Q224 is 1.2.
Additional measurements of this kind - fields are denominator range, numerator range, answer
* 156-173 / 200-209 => 0.95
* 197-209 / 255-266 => 1.28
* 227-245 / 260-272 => 1.35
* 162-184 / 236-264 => 1.09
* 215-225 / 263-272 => 1.31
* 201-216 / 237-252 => 1.03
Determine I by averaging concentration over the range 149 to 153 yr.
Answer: 1.89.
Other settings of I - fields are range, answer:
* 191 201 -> 1.71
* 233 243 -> 1.75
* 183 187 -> 1.67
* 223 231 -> 1.79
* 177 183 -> 1.75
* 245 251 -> 1.88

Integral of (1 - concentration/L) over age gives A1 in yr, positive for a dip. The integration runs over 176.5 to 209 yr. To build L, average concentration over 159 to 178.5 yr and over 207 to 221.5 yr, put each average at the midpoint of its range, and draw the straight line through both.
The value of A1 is 1.8 yr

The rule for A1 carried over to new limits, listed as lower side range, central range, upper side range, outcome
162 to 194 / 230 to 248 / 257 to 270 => 3.26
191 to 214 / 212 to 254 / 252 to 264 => 3.22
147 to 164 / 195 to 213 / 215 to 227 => 0.79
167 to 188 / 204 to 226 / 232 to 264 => 0.64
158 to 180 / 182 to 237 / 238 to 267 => 4.97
